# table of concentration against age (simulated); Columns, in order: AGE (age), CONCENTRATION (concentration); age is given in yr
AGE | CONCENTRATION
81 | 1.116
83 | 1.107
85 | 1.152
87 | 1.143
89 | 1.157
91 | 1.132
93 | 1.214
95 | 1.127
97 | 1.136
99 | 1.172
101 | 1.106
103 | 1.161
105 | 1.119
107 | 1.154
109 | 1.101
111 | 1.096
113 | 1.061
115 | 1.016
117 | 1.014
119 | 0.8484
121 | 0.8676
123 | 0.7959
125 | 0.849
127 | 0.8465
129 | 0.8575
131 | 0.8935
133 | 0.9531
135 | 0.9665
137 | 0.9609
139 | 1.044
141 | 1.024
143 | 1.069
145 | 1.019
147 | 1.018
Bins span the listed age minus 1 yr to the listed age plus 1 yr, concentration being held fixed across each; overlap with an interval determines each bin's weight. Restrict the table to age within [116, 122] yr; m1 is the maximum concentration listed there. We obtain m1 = 1.014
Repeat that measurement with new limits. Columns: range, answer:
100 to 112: 1.161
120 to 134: 0.9531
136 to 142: 1.044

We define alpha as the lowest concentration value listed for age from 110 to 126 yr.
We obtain 0.7959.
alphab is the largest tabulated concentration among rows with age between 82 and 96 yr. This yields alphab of 1.214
